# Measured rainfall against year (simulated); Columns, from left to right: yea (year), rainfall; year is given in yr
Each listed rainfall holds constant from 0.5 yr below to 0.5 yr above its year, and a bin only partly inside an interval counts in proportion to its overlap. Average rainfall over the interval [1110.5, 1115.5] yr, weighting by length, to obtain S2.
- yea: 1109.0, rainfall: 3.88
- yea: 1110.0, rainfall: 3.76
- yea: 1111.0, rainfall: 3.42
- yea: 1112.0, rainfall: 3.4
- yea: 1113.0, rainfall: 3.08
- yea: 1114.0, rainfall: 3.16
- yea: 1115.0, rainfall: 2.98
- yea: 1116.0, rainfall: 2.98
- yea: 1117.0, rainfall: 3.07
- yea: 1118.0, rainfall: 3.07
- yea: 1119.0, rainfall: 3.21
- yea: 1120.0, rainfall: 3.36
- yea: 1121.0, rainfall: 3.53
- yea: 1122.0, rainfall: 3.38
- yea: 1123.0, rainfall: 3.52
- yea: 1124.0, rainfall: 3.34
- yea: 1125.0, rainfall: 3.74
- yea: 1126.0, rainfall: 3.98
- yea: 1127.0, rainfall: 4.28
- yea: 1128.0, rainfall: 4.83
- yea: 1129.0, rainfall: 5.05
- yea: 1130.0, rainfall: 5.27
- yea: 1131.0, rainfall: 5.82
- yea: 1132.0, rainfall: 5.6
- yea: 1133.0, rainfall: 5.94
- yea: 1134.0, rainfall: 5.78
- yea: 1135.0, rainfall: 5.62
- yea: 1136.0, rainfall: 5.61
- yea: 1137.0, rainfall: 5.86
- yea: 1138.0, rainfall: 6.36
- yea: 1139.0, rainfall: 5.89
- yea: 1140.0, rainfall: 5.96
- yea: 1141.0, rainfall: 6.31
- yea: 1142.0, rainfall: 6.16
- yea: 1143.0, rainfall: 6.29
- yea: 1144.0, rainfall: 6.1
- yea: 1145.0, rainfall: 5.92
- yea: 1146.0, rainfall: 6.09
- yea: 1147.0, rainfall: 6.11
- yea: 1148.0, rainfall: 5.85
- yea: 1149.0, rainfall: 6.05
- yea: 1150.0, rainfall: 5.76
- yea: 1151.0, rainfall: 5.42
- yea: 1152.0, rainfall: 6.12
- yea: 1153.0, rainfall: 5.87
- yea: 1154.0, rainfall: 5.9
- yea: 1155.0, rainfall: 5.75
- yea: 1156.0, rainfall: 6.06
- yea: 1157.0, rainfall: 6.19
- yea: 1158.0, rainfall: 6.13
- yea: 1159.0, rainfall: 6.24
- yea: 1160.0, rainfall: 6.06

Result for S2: 3.21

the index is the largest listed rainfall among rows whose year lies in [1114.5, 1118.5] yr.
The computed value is 3.07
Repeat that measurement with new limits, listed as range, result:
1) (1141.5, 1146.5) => 6.29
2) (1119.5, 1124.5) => 3.53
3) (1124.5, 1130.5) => 5.27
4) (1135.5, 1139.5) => 6.36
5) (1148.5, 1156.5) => 6.12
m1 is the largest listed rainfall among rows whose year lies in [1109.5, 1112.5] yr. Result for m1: 3.76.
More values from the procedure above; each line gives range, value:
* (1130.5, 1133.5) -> 5.94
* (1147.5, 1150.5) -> 6.05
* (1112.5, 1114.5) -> 3.16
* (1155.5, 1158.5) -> 6.19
